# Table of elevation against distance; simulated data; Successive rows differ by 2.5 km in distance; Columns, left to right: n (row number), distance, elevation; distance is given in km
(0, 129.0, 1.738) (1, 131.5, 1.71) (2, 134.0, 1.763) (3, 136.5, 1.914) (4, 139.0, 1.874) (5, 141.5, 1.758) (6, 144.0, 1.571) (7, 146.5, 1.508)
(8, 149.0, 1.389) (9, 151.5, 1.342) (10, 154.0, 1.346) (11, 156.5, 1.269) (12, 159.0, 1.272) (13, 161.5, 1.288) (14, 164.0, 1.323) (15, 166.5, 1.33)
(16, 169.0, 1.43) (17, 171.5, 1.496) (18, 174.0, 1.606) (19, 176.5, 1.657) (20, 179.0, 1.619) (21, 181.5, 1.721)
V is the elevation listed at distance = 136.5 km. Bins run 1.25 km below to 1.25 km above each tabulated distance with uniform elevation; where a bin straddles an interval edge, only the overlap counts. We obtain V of 1.914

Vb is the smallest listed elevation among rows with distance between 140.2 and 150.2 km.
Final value 1.389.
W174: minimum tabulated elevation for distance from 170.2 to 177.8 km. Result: 1.496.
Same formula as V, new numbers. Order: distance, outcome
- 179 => 1.619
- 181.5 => 1.721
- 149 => 1.389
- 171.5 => 1.496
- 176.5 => 1.657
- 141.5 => 1.758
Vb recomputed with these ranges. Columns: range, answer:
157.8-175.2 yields 1.272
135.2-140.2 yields 1.874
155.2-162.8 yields 1.269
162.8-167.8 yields 1.323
